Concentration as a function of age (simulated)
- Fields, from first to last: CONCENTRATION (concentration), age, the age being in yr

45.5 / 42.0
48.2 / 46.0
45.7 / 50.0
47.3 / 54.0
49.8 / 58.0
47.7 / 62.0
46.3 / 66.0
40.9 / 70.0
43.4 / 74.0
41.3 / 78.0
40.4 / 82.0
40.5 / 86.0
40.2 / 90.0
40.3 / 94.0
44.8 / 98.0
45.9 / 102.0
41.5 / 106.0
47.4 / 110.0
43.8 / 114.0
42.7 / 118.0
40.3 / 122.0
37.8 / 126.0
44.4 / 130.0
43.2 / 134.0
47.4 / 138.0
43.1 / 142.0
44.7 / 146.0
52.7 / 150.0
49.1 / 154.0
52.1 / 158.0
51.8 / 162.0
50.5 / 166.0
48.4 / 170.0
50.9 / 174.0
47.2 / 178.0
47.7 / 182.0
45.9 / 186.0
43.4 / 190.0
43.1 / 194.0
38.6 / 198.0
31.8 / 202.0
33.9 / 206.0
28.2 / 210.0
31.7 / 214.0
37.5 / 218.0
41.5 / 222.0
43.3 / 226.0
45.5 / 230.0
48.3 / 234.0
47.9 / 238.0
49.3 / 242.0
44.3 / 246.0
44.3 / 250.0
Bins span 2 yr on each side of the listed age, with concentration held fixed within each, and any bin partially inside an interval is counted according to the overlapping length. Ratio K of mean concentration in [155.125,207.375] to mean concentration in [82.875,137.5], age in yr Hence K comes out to 1.06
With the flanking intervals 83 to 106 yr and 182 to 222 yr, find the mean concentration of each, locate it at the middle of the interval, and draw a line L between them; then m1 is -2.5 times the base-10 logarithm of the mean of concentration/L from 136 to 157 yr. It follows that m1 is -0.19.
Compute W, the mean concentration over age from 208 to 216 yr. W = 29.9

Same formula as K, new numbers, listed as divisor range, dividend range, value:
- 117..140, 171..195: 1.09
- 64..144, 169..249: 0.99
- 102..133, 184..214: 0.87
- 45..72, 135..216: 0.95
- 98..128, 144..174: 1.16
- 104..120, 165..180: 1.12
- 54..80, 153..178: 1.11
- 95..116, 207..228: 0.82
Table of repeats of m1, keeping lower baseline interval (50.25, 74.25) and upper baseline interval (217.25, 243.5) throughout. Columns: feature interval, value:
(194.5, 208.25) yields 0.261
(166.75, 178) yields -0.090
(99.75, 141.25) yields 0.055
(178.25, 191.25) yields -0.017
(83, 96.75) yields 0.134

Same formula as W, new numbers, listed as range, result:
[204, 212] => 31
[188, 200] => 41.7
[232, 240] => 48.1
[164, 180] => 49.2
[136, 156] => 47.4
